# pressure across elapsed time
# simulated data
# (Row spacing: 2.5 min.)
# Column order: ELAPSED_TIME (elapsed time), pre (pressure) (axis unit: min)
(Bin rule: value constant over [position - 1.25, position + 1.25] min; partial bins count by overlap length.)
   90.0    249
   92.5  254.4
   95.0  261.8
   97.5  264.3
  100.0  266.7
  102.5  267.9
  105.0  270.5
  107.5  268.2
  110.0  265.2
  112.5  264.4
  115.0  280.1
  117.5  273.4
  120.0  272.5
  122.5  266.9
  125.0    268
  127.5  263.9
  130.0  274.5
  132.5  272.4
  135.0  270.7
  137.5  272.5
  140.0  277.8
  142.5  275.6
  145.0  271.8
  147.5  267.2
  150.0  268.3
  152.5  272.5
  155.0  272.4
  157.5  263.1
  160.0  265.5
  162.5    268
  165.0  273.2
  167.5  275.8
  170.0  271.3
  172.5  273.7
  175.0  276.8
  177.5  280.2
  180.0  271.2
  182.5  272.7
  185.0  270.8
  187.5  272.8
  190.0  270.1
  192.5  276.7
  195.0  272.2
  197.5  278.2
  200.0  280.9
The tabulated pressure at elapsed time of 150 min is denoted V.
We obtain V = 268.3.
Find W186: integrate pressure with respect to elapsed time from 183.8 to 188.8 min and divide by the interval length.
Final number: 272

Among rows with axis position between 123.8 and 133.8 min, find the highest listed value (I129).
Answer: 274.5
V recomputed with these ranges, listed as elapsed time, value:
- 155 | 272.4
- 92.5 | 254.4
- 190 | 270.1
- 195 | 272.2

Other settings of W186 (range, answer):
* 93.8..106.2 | 266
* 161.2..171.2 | 272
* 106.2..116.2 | 269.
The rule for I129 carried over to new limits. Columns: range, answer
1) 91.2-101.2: 266.7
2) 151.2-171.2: 275.8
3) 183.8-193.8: 276.7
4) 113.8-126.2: 280.1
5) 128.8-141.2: 277.8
